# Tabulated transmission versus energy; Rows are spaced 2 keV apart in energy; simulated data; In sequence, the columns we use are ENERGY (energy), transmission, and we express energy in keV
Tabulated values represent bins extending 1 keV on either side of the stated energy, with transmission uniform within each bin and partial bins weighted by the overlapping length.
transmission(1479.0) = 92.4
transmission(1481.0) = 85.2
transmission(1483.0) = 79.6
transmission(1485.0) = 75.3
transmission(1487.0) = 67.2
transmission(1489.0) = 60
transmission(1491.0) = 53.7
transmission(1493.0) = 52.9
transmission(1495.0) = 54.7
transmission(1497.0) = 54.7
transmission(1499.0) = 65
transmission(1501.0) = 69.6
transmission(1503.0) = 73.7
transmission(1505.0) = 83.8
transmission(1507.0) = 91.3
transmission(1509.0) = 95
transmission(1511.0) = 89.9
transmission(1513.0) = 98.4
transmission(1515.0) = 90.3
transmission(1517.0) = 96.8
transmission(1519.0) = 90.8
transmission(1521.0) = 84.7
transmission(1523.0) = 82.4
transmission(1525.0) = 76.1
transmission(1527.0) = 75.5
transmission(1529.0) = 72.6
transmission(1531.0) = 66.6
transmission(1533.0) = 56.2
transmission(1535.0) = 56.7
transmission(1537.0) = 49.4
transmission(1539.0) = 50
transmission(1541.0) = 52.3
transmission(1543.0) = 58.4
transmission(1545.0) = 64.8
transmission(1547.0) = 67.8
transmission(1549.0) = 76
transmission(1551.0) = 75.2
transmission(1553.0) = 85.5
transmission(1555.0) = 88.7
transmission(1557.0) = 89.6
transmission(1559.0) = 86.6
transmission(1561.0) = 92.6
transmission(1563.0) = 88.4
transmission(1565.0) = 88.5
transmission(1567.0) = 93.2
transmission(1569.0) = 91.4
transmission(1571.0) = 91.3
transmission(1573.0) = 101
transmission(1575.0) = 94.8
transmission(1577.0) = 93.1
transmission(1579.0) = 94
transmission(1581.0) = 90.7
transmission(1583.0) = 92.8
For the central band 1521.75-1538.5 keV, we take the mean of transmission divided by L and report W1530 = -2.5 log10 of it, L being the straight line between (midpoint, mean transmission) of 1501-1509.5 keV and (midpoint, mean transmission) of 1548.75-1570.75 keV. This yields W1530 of 0.27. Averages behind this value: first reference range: 83.5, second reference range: 87.4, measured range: 66.7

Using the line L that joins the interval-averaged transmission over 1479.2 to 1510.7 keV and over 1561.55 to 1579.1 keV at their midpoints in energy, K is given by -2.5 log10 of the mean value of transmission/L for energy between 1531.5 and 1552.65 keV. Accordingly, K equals 0.35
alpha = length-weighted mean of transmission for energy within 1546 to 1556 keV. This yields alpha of 78.6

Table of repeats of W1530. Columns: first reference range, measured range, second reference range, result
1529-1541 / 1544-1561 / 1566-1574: -0.059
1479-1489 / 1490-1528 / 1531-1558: -0.079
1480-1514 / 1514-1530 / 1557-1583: -0.052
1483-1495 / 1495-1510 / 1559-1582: -0.104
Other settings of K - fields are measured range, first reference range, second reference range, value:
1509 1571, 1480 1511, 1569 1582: 0.07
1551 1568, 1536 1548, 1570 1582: -0.16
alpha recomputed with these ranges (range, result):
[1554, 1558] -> 89.2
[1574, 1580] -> 94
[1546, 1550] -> 71.9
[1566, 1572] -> 92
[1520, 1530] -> 78.3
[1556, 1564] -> 89.3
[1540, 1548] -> 60.8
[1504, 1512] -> 90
